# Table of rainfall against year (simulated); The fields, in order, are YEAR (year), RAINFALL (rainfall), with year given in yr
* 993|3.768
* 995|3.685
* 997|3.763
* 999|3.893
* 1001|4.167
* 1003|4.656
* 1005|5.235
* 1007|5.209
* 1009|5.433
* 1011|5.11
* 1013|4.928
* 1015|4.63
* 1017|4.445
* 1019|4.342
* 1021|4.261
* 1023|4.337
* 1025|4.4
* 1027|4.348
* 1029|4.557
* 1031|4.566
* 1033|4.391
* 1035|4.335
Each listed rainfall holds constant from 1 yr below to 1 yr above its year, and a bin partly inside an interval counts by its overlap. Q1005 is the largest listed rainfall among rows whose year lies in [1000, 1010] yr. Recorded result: 5.433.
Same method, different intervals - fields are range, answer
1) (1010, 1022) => 5.11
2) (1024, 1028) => 4.4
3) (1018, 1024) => 4.342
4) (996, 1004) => 4.656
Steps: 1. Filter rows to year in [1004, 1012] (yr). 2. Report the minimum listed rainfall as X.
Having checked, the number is 5.11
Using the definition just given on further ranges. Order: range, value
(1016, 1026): 4.261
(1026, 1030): 4.348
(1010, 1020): 4.342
